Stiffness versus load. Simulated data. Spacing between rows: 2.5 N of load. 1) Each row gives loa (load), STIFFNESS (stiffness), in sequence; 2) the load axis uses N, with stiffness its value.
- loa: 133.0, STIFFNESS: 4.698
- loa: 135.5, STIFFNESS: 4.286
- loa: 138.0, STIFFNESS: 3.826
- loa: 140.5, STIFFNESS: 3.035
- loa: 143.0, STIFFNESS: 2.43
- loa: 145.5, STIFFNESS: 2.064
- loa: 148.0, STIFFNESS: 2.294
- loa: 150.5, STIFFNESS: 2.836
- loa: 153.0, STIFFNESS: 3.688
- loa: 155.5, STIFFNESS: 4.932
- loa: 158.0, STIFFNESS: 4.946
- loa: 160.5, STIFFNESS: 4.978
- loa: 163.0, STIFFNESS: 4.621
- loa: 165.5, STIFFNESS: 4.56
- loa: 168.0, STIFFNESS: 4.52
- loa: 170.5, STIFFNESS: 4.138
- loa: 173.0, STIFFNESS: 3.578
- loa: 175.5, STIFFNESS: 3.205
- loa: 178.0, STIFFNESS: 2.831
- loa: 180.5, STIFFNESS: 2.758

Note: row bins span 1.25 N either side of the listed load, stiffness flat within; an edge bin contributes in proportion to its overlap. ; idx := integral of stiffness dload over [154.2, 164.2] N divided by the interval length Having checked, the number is 4.86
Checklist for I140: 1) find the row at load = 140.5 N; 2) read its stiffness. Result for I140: 3.035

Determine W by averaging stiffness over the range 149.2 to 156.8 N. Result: 3.82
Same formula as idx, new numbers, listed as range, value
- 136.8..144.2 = 3.1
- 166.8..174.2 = 4.08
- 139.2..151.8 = 2.54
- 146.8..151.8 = 2.58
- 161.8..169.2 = 4.57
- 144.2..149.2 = 2.18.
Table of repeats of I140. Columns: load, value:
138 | 3.826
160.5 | 4.978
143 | 2.43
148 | 2.294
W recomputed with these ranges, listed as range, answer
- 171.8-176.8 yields 3.38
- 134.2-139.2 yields 4.06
